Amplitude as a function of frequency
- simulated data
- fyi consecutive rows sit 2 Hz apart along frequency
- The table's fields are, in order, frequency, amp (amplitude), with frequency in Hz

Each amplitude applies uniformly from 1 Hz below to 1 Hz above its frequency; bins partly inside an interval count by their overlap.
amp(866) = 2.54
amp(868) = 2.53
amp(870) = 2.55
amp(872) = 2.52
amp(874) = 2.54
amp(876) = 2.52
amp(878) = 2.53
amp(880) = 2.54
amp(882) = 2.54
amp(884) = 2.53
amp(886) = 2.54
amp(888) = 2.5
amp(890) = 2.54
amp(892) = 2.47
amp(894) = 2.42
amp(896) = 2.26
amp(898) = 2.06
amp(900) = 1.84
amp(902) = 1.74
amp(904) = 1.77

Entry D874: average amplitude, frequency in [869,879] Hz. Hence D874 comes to 2.53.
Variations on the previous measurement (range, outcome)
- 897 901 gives 1.95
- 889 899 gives 2.35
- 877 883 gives 2.54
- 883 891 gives 2.53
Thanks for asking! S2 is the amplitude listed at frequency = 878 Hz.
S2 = 2.53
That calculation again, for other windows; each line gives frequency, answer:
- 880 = 2.54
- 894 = 2.42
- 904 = 1.77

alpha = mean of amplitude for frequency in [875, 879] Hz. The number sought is 2.52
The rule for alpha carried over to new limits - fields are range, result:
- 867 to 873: 2.53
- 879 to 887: 2.54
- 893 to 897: 2.34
